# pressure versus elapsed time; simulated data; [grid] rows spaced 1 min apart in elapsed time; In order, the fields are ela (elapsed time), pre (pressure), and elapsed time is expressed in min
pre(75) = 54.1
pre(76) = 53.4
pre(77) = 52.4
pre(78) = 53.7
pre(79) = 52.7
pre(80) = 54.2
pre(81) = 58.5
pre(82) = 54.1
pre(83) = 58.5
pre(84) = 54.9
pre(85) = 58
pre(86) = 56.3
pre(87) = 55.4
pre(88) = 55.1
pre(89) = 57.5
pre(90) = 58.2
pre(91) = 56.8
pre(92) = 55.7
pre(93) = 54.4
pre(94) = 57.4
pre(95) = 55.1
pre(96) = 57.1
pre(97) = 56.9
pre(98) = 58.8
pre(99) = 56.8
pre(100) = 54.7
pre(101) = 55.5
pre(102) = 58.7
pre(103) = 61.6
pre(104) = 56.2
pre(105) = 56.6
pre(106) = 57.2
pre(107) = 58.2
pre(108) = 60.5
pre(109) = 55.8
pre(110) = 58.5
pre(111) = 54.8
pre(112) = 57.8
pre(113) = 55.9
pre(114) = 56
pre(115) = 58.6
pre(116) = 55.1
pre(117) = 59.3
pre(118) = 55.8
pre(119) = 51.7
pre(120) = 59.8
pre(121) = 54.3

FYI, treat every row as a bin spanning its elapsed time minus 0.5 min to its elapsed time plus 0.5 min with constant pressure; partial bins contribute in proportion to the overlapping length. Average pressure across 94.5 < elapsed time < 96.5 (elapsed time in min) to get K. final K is 56.1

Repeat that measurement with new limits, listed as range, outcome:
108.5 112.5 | 56.7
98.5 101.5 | 55.7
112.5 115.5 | 56.8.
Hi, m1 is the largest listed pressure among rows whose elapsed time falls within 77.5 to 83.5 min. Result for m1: 58.5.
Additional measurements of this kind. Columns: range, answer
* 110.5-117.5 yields 59.3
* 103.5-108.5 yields 60.5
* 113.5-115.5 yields 58.6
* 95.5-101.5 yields 58.8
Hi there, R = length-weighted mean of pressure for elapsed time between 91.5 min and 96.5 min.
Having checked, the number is 55.9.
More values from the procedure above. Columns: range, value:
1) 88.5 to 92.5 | 57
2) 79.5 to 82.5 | 55.6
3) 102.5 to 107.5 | 58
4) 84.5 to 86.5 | 57.1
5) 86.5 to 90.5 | 56.5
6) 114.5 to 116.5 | 56.9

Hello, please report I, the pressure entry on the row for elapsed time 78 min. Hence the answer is 53.7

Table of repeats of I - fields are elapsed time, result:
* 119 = 51.7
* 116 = 55.1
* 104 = 56.2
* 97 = 56.9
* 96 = 57.1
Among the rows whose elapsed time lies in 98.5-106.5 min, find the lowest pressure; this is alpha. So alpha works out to 54.7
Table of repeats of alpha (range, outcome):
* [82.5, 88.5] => 54.9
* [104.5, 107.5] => 56.6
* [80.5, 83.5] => 54.1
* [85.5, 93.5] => 54.4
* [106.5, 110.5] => 55.8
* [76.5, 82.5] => 52.4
